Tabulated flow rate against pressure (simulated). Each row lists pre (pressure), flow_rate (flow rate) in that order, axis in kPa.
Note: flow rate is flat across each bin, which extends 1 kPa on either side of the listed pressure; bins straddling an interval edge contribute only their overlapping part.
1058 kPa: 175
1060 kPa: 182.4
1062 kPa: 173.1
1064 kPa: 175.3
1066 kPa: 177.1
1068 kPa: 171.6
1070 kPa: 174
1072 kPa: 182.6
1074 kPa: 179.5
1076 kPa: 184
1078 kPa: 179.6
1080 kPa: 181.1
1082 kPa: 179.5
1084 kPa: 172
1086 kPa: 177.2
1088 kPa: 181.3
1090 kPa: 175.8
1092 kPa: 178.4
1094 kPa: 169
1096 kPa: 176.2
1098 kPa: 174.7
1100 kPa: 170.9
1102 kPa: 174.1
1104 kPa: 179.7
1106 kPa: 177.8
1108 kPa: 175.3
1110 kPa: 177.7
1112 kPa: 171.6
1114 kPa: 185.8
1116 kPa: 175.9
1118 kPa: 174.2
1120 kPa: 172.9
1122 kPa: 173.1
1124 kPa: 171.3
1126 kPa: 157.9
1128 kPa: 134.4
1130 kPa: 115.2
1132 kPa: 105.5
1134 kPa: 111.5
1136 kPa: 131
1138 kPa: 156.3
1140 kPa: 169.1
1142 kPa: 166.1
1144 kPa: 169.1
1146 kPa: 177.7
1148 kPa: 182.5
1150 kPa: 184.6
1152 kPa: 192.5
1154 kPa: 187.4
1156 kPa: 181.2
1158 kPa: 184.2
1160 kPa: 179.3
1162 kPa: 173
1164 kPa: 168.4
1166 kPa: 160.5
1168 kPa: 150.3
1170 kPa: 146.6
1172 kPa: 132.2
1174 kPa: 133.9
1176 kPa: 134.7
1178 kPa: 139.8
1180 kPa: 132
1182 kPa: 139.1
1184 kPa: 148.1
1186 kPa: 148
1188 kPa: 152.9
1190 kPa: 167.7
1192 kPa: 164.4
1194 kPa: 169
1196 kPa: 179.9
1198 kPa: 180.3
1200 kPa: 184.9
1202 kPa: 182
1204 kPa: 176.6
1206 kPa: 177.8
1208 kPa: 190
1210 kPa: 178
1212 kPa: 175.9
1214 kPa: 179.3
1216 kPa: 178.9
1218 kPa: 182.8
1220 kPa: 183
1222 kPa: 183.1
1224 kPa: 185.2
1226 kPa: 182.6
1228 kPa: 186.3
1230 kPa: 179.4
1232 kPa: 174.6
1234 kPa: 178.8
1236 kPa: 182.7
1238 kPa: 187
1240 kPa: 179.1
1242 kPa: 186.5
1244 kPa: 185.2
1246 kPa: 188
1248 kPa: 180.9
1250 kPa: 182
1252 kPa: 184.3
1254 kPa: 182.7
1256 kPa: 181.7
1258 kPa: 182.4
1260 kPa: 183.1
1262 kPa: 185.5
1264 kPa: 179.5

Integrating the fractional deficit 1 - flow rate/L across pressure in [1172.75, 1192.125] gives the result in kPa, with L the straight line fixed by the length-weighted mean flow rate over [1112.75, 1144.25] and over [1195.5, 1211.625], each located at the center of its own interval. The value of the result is 3.2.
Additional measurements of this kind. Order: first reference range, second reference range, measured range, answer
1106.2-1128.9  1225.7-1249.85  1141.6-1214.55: 4.1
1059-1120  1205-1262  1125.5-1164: 3.8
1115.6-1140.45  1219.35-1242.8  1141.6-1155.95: -2.3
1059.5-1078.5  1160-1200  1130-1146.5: 1.8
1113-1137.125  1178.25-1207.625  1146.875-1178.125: -1.4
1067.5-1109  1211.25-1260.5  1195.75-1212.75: 0.0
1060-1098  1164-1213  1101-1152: 2.0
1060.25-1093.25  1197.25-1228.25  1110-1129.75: 1.3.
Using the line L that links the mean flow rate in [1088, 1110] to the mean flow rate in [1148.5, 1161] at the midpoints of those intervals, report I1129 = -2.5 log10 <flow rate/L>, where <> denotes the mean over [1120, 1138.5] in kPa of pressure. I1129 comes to 0.268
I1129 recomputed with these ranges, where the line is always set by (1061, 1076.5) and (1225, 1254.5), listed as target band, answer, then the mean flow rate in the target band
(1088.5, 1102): 0.02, 174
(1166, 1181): 0.28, 140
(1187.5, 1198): 0.08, 169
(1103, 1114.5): 0.00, 178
